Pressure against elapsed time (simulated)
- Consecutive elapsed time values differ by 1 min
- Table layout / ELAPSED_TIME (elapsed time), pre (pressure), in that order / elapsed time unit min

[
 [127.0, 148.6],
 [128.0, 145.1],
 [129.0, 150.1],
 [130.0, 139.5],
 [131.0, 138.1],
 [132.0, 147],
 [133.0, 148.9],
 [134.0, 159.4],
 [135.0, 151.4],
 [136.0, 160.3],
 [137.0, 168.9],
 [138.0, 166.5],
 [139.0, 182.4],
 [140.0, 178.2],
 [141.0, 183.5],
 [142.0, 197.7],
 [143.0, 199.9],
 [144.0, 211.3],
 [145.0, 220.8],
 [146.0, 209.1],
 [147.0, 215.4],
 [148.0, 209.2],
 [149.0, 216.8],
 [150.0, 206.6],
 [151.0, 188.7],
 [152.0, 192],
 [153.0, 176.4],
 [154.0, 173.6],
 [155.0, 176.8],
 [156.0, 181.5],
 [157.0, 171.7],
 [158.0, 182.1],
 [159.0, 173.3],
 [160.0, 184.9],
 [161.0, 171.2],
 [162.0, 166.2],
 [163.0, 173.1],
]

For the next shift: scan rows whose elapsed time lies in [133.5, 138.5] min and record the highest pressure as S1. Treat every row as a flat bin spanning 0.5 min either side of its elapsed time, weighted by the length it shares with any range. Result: 168.9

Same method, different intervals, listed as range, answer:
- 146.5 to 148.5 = 215.4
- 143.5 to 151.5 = 220.8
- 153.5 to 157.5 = 181.5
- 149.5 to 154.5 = 206.6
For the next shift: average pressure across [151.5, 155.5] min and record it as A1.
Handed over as 180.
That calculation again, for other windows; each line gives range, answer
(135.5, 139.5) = 170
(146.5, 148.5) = 212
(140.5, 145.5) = 203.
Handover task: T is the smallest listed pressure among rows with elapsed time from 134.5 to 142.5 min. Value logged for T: 151.4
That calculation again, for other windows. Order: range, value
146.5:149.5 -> 209.2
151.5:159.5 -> 171.7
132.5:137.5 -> 148.9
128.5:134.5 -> 138.1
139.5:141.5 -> 178.2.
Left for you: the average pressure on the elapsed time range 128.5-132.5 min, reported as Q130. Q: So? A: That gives 144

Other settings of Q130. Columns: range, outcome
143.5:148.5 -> 213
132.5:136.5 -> 155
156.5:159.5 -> 176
